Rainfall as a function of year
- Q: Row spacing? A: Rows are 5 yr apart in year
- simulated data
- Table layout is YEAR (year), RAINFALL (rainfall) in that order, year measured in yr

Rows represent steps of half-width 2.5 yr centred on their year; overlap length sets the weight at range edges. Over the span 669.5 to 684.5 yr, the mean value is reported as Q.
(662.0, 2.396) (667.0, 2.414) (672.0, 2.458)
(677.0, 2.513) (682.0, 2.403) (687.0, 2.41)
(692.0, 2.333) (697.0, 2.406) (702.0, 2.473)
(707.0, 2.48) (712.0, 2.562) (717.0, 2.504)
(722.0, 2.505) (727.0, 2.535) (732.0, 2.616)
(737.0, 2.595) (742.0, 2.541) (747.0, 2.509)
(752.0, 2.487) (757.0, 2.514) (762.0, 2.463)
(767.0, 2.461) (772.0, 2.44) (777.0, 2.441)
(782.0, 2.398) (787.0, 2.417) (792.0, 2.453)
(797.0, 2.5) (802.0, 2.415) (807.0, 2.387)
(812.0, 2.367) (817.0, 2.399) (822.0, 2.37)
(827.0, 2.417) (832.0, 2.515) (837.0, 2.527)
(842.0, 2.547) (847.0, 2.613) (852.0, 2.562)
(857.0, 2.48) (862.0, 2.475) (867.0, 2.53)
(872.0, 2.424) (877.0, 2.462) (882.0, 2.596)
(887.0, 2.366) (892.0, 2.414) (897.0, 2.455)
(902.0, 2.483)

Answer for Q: 2.46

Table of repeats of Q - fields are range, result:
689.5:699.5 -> 2.37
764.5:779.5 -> 2.45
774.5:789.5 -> 2.42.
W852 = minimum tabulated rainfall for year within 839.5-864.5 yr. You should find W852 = 2.475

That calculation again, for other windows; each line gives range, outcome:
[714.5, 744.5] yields 2.504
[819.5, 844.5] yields 2.37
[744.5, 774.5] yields 2.44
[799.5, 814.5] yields 2.367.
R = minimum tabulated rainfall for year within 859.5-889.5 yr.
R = 2.366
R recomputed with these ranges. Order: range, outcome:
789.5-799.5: 2.453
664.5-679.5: 2.414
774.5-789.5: 2.398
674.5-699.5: 2.333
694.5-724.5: 2.406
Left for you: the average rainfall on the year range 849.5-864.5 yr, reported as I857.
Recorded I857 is 2.51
